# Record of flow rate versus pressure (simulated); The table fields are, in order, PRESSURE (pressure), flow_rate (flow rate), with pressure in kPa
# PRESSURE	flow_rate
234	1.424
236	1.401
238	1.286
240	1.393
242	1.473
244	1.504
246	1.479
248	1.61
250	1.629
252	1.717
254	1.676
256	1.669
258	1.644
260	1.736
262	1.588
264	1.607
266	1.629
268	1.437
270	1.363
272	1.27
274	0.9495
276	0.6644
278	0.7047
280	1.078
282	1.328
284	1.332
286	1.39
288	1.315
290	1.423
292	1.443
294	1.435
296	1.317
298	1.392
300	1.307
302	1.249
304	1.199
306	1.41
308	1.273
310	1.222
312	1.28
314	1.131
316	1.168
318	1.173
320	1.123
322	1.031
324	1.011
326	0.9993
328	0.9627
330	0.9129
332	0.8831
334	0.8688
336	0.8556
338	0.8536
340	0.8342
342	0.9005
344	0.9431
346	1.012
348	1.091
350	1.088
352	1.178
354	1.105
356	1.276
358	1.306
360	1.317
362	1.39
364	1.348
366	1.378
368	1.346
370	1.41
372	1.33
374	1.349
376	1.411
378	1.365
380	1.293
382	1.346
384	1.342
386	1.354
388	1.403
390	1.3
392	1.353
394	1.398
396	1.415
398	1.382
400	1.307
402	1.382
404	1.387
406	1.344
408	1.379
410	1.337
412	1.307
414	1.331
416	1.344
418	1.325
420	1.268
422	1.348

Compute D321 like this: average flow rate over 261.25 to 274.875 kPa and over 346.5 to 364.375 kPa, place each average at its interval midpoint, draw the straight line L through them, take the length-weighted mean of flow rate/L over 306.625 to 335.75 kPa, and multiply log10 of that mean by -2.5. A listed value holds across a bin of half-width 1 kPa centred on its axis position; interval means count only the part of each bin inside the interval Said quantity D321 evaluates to 0.21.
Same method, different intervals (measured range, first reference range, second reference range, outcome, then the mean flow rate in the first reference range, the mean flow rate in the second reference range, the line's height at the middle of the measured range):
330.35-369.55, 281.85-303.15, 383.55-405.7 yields 0.23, 1.36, 1.37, 1.36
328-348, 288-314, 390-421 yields 0.41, 1.32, 1.35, 1.33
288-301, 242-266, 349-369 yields 0.08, 1.62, 1.27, 1.48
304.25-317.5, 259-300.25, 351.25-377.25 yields 0.07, 1.32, 1.32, 1.32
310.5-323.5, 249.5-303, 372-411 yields 0.19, 1.38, 1.36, 1.37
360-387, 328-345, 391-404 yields -0.15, 0.886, 1.37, 1.18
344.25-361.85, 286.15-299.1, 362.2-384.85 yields 0.16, 1.39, 1.36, 1.36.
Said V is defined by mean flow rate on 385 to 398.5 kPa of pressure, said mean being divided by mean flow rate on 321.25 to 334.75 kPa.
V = 1.44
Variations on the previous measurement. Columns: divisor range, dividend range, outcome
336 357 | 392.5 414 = 1.34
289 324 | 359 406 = 1.08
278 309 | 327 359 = 0.77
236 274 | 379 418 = 0.89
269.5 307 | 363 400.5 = 1.10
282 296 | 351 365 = 0.92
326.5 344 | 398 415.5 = 1.51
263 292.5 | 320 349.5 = 0.75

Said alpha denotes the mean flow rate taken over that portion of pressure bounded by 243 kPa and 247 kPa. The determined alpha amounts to 1.49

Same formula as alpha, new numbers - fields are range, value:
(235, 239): 1.34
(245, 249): 1.54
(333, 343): 0.863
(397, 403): 1.36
